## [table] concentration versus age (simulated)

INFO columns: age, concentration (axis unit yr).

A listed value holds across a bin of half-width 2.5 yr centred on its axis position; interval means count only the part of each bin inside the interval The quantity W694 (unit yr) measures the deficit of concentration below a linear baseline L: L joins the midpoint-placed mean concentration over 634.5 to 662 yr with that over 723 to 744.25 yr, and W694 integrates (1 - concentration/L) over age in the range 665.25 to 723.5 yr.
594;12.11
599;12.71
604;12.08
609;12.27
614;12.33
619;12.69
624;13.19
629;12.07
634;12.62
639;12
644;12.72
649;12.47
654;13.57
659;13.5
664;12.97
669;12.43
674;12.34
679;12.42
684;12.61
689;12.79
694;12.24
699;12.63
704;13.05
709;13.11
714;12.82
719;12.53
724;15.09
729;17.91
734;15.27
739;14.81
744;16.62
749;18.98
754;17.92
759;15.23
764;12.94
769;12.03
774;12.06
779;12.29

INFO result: 7.1 yr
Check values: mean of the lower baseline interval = 12.8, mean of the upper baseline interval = 15.9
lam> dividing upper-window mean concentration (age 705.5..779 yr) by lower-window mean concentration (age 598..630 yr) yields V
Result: 1.18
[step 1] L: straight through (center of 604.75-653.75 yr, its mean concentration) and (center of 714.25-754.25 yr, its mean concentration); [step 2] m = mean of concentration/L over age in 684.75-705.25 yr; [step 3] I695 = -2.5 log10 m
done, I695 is 0.16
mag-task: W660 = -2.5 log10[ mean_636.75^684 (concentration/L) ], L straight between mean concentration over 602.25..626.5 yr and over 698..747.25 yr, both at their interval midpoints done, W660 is 0.05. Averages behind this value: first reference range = 12.5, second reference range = 14.5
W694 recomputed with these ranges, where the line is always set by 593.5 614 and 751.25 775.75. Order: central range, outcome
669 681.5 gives 0.7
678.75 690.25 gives 0.5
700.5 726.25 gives 0.6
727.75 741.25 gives -2.0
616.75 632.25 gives -0.1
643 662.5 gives -0.3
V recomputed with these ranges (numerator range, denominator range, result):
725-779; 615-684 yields 1.20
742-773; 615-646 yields 1.23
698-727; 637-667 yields 1.03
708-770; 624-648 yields 1.22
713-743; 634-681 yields 1.17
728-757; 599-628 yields 1.35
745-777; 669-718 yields 1.18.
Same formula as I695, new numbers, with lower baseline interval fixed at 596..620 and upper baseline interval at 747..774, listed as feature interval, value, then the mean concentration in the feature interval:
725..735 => -0.14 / 16.6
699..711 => 0.09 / 13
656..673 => 0.04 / 12.9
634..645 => 0.05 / 12.4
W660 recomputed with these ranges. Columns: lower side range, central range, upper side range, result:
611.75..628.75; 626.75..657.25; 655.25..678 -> 0.011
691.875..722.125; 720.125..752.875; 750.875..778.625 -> -0.214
